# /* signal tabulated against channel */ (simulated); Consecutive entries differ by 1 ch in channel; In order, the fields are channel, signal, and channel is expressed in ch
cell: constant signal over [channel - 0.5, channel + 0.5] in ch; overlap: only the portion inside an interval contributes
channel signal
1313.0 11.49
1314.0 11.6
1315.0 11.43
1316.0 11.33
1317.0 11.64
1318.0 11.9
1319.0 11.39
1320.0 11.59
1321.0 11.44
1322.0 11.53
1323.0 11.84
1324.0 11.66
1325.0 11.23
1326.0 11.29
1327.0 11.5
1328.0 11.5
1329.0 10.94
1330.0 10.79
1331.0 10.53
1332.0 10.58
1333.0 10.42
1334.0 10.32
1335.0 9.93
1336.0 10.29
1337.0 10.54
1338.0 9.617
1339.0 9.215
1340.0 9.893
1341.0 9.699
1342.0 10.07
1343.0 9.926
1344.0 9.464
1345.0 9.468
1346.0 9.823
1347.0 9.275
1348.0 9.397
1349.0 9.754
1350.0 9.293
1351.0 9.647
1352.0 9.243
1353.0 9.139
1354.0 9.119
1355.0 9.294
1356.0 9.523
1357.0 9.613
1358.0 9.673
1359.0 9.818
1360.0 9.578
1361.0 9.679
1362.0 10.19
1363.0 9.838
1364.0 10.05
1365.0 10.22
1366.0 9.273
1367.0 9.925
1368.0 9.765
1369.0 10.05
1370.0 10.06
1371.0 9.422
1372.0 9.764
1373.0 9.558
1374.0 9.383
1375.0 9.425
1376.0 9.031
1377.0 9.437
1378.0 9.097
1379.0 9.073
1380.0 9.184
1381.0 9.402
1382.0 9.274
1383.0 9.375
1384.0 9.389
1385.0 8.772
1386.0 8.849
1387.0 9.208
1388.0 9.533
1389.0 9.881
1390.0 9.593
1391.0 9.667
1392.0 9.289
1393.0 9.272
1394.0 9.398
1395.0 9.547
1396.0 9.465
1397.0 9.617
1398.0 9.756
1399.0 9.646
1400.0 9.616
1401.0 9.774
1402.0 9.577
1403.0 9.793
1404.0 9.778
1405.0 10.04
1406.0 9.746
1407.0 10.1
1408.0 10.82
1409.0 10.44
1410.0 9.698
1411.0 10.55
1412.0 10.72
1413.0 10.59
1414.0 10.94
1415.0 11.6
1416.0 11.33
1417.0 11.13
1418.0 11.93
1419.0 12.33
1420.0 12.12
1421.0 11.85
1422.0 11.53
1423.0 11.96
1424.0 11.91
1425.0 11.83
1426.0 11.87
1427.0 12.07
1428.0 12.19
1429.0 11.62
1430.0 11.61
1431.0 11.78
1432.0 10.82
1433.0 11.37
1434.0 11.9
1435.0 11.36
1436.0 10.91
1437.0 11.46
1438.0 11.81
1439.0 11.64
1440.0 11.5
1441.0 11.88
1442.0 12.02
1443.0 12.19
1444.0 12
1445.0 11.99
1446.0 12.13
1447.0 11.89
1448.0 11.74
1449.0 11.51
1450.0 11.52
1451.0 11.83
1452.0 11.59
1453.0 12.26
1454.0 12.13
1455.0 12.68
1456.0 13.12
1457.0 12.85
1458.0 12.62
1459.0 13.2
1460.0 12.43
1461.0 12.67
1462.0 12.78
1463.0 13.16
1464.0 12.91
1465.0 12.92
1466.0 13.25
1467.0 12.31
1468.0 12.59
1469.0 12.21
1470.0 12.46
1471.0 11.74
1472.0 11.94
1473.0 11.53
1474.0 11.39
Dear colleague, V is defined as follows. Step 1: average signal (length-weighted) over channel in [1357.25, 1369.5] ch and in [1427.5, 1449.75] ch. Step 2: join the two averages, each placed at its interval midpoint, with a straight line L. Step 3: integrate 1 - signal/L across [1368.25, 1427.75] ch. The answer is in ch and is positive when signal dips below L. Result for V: 3.1 ch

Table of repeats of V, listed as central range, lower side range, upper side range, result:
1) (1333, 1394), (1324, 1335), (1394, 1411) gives 4.8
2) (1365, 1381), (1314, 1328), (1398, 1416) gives 1.8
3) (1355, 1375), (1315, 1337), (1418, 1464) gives 2.9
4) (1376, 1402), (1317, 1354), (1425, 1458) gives 4.0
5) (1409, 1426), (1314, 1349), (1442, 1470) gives 0.7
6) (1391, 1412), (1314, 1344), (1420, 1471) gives 3.2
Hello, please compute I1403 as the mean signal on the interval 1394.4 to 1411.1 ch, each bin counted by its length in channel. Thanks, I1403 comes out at 9.86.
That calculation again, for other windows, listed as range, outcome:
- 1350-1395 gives 9.5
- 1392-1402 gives 9.55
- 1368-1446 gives 10.5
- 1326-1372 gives 9.91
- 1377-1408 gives 9.51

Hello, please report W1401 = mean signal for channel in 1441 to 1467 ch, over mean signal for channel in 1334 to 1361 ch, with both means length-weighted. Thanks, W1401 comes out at 1.3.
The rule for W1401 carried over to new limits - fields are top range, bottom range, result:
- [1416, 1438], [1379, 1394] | 1.25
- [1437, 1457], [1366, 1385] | 1.27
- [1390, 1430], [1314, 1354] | 1.02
